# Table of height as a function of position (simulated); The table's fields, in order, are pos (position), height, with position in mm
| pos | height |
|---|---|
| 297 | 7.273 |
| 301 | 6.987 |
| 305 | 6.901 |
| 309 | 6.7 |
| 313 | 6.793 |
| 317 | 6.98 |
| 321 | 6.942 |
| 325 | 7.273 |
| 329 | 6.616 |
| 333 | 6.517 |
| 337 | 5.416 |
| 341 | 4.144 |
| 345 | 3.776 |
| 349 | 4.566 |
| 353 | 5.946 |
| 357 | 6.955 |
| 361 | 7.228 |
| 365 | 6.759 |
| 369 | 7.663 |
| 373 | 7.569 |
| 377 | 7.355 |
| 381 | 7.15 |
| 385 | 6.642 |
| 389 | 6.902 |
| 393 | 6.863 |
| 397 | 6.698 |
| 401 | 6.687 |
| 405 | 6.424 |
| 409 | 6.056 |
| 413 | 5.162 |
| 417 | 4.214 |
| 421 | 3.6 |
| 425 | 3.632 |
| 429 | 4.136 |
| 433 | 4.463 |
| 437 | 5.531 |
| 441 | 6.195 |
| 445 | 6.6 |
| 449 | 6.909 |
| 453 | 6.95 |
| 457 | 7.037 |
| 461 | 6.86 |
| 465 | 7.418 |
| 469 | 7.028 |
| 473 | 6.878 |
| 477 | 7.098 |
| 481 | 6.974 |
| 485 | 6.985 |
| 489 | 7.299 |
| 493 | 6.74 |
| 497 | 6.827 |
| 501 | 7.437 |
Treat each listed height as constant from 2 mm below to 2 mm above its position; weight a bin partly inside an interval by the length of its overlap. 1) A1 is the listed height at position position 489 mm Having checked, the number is 7.299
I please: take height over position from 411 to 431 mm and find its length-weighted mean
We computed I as 4.15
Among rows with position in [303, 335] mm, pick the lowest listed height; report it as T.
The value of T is 6.517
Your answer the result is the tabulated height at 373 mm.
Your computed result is 7.569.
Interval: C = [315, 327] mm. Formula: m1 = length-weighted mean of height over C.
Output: 7.07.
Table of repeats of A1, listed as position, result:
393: 6.863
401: 6.687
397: 6.698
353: 5.946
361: 7.228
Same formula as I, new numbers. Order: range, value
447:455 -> 6.93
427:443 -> 5.08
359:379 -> 7.31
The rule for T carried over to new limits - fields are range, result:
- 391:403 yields 6.687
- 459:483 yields 6.86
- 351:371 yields 5.946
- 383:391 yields 6.642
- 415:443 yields 3.6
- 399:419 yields 4.214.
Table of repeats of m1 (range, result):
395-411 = 6.47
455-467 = 7.11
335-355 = 4.77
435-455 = 6.44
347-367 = 6.29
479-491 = 7.09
